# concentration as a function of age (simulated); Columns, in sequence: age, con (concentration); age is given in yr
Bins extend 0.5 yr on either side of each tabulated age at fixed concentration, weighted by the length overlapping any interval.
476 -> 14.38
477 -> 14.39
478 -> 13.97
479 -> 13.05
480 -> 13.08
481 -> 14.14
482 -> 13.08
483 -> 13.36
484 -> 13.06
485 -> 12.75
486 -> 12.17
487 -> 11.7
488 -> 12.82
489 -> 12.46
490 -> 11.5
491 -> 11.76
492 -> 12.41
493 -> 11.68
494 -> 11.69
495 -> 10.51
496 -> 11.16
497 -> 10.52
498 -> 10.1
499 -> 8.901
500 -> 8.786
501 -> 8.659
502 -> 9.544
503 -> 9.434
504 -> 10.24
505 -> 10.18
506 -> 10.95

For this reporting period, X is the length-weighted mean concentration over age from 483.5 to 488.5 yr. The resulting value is 12.5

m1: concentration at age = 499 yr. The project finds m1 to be 8.901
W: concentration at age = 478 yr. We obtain 13.97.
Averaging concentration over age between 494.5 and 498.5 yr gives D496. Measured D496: 10.6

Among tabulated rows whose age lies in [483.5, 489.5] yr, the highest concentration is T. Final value 13.06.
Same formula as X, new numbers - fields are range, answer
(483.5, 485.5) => 12.9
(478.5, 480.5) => 13.1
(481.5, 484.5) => 13.2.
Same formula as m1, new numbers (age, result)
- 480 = 13.08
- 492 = 12.41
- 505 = 10.18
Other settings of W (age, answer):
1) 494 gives 11.69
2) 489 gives 12.46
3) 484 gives 13.06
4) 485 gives 12.75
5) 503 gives 9.434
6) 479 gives 13.05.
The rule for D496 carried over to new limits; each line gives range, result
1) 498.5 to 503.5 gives 9.06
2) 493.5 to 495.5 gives 11.1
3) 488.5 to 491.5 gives 11.9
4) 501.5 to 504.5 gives 9.74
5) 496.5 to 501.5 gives 9.39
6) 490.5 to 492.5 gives 12.1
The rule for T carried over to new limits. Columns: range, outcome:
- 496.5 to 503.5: 10.52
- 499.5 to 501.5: 8.786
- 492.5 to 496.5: 11.69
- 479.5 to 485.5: 14.14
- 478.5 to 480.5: 13.08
